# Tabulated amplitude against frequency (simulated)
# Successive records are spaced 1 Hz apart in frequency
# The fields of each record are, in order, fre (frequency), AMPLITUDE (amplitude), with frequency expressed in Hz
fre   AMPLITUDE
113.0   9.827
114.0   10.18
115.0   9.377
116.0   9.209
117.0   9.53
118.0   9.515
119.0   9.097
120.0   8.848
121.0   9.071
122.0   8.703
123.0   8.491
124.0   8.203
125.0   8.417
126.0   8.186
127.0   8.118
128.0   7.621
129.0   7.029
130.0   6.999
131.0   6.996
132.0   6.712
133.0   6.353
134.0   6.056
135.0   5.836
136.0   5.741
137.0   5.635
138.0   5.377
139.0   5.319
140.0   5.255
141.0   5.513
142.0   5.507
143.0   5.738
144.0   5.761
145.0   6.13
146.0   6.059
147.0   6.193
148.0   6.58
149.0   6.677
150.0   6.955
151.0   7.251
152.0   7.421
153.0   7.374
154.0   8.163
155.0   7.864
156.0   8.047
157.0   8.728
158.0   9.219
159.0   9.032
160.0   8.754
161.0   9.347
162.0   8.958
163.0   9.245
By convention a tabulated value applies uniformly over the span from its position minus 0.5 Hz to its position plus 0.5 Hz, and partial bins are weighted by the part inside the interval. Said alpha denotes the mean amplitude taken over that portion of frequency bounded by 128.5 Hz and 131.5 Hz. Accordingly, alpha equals 7.01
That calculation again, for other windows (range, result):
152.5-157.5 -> 8.04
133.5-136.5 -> 5.88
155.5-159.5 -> 8.76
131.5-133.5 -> 6.53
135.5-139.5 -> 5.52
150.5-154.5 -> 7.55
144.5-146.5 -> 6.09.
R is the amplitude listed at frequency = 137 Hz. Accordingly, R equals 5.635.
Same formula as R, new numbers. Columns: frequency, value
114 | 10.18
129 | 7.029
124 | 8.203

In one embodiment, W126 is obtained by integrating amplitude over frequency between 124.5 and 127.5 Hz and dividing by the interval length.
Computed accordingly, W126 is 8.24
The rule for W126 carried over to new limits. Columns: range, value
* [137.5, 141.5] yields 5.37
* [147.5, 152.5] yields 6.98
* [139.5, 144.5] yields 5.55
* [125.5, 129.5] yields 7.74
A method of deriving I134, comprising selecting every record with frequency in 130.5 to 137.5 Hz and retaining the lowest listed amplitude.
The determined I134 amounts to 5.635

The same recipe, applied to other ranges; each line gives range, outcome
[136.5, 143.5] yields 5.255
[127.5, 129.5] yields 7.029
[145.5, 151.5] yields 6.059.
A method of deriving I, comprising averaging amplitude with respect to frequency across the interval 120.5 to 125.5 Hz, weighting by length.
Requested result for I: 8.58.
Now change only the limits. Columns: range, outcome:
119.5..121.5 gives 8.96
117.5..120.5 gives 9.15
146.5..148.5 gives 6.39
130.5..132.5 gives 6.85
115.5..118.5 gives 9.42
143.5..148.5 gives 6.14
